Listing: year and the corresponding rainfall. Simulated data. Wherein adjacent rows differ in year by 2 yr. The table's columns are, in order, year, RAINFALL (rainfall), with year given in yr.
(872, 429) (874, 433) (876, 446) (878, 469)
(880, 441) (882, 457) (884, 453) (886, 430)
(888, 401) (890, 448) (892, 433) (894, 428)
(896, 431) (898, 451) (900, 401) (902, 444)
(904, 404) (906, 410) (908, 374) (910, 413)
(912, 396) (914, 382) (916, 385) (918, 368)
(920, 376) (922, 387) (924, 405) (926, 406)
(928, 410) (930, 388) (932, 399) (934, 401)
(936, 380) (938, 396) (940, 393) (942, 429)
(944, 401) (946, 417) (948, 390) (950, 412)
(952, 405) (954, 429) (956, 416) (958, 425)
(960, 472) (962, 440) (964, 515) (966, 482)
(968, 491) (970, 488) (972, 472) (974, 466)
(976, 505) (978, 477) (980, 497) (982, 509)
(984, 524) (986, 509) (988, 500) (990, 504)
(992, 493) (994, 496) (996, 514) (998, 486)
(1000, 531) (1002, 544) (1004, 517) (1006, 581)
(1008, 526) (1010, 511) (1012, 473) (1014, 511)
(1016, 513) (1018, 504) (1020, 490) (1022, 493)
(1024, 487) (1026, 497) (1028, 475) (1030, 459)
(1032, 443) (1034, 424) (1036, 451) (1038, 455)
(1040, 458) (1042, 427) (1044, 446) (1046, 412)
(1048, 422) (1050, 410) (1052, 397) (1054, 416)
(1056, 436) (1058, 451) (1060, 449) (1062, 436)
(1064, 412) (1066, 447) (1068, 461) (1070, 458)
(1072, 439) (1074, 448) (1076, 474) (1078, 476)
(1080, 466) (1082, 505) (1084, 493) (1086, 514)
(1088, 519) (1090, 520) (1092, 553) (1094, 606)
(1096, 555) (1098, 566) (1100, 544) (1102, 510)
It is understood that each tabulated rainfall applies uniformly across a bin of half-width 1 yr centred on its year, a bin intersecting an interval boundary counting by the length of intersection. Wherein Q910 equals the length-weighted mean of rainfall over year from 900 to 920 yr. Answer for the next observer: 396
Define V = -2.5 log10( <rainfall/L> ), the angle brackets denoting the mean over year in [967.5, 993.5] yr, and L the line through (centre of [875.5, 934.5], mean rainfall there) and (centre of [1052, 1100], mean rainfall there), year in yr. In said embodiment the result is -0.12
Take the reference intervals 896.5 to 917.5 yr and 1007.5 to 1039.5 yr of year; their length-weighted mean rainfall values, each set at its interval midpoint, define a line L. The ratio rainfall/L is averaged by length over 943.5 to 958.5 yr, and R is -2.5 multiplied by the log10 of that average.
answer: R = 0.06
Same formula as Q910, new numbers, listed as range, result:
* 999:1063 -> 470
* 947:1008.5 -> 484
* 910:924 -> 386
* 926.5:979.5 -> 435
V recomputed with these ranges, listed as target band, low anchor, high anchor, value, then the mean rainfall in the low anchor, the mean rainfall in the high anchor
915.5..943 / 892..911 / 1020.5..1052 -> 0.08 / 418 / 450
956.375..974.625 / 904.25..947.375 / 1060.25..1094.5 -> -0.13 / 396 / 481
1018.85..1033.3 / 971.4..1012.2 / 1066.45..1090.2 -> 0.04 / 507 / 479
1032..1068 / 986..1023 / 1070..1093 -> 0.15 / 510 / 490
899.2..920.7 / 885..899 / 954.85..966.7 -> 0.11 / 432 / 457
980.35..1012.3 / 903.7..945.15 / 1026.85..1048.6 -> -0.20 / 395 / 444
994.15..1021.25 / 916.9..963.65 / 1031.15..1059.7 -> -0.21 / 408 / 432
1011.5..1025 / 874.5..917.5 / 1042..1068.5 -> -0.16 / 423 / 430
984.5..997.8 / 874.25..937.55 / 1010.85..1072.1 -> -0.15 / 414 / 454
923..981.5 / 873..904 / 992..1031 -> 0.09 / 437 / 505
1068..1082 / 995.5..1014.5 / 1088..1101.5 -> 0.18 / 520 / 553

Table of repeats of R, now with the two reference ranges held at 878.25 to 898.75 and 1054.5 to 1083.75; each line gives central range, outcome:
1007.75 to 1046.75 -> -0.050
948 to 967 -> 0.008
